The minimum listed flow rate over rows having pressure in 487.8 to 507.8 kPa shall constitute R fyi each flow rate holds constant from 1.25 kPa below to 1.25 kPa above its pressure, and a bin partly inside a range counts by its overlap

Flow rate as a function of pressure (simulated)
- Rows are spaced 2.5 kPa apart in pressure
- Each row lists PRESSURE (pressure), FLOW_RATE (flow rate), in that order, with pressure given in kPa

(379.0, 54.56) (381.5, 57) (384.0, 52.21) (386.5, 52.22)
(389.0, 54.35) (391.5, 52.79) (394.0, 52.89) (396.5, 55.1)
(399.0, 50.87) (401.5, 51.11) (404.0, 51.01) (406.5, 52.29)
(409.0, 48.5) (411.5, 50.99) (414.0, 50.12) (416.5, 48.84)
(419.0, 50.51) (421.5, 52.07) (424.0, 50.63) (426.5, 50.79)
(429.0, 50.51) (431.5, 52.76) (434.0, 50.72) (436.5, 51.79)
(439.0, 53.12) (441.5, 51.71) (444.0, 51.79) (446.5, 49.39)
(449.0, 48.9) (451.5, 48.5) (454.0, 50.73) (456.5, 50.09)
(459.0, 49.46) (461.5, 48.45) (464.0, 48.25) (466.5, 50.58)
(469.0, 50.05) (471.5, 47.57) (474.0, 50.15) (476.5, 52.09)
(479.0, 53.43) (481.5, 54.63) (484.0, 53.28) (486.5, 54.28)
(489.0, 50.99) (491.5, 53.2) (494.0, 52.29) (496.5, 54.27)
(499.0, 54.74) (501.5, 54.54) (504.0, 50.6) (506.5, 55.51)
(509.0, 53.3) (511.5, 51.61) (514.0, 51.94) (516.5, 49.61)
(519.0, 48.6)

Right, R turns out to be 50.6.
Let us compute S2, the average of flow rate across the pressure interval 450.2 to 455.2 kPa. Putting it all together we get 49.6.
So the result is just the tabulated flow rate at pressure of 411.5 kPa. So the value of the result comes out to 50.99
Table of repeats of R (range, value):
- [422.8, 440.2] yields 50.51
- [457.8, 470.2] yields 48.25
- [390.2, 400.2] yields 50.87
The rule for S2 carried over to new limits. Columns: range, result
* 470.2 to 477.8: 50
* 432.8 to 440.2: 51.9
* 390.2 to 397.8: 53.6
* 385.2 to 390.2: 53.3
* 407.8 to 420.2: 49.8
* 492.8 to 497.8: 53.3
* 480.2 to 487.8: 54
